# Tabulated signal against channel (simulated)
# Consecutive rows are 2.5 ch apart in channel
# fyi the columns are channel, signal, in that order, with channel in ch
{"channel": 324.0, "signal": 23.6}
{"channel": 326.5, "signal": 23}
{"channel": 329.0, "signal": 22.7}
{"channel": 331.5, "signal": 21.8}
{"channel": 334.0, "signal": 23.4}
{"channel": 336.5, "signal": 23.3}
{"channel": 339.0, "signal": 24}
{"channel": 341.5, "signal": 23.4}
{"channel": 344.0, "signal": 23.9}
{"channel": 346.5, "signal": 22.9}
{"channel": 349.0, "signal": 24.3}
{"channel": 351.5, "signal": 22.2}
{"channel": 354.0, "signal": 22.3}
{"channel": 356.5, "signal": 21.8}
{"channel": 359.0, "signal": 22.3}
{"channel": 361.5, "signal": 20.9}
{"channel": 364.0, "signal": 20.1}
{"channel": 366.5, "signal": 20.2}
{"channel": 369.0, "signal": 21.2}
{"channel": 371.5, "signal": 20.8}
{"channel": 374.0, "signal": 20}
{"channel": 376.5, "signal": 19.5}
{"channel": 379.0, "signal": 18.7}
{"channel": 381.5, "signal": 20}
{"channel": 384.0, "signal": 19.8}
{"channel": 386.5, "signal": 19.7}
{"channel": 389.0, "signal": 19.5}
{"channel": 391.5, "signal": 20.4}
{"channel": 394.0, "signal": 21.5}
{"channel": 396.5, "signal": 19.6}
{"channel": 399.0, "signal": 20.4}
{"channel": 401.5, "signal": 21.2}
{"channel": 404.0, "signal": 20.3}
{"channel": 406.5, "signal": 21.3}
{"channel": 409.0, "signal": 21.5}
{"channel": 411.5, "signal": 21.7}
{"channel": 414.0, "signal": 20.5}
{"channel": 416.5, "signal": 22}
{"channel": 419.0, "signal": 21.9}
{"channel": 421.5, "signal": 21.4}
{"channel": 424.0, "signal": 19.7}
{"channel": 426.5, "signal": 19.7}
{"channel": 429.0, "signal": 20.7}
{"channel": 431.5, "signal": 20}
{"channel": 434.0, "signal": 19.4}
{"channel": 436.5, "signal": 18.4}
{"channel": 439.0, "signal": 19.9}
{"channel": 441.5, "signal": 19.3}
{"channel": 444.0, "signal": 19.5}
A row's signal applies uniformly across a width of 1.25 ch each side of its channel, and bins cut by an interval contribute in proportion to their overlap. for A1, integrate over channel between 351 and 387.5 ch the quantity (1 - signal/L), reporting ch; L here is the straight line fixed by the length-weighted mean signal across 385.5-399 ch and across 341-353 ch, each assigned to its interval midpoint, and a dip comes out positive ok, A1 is 2.0 ch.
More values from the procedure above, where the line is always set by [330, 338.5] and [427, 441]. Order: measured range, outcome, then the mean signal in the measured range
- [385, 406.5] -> 0.5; 20.4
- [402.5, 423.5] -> -0.9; 21.3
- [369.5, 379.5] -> 0.8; 19.9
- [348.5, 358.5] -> -0.1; 22.5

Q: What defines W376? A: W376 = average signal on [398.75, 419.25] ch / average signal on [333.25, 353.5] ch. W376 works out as 0.91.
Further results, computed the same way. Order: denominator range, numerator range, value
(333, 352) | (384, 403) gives 0.86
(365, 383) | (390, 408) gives 1.03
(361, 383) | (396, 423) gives 1.05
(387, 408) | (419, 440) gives 0.98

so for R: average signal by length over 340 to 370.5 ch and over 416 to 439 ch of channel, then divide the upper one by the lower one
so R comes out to 0.9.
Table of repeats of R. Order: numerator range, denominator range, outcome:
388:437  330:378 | 0.94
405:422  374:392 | 1.09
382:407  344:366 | 0.92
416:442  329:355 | 0.87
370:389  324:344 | 0.85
